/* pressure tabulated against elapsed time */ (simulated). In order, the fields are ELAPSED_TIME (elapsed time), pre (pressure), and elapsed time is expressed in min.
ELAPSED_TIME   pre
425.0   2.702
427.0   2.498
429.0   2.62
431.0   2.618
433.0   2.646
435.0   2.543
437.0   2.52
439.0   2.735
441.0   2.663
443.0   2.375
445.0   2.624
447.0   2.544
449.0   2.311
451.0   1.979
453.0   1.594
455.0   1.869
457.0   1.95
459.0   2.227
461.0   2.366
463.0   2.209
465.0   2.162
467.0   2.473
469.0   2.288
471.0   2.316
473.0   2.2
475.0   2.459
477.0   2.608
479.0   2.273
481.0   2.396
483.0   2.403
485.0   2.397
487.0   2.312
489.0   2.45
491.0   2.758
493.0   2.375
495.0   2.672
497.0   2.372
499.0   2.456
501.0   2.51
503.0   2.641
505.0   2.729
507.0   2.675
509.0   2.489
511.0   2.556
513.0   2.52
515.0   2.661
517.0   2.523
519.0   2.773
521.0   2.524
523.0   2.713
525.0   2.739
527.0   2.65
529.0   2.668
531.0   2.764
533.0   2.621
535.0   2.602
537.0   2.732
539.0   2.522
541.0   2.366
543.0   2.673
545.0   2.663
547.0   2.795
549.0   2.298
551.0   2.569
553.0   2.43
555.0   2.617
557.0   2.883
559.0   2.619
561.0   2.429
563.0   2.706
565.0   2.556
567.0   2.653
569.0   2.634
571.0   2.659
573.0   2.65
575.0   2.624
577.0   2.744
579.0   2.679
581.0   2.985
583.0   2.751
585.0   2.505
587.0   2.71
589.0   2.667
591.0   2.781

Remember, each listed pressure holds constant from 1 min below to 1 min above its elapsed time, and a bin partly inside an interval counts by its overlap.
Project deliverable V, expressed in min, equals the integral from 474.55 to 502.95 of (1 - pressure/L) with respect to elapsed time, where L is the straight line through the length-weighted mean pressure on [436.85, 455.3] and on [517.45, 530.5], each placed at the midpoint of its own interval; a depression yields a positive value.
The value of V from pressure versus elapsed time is 0.6 min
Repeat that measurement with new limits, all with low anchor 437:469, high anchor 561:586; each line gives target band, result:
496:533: -1.95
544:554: 0.15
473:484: -0.21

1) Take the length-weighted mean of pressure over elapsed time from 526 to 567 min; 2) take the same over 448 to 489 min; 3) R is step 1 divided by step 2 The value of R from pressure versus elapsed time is 1.16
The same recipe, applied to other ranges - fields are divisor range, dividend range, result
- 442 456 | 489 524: 1.18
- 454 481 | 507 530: 1.16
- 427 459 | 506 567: 1.10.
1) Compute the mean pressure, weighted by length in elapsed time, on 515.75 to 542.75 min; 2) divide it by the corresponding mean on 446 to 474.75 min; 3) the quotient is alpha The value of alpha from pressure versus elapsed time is 1.20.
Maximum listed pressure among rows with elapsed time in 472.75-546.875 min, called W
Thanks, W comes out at 2.773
